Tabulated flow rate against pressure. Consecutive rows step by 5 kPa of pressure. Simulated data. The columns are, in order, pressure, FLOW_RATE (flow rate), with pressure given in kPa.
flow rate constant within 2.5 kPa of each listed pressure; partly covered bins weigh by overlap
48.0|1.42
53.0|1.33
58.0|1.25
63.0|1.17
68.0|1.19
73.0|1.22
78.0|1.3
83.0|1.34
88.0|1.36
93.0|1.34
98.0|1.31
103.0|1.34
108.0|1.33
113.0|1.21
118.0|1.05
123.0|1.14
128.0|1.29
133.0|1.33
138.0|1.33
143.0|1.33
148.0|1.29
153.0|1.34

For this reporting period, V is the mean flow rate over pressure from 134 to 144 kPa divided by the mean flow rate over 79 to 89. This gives 0.99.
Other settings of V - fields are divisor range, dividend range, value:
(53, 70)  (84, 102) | 1.09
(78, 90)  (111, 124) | 0.84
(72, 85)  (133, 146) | 1.03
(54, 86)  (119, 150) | 1.02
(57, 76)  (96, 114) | 1.08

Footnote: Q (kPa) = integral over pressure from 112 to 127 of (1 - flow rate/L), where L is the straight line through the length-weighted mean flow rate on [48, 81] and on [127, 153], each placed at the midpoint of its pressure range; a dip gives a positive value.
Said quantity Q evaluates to 1.8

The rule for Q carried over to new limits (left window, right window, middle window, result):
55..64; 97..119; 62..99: -1.3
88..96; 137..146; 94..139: 2.6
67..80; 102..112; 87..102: -0.6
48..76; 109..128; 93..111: -2.0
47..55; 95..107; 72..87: 0.5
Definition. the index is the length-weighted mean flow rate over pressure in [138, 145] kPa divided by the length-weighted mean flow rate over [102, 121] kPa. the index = 1.1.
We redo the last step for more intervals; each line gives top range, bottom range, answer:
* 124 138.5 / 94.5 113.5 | 0.99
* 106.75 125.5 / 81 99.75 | 0.88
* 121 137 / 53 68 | 1.03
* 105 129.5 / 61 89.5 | 0.95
